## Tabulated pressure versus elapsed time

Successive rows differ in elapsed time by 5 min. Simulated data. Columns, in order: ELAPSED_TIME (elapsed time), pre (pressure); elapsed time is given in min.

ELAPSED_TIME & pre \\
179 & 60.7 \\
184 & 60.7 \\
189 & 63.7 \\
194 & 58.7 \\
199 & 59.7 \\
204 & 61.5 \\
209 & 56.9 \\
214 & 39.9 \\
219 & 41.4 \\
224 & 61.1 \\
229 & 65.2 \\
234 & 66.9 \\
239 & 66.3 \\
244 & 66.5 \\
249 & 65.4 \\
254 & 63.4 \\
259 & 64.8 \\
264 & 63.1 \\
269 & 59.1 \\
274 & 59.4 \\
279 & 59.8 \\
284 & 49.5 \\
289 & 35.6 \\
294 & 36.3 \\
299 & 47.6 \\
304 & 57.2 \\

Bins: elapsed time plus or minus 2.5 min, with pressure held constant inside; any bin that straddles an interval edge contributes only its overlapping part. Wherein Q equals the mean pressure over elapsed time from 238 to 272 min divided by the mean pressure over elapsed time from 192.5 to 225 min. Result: 1.19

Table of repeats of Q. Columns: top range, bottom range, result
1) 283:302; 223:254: 0.64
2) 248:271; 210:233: 1.19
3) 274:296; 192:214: 0.83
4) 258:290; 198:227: 1.06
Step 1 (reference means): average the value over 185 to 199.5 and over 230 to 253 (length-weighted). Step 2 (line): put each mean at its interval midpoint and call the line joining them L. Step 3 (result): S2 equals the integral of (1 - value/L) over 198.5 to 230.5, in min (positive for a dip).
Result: 4.4 min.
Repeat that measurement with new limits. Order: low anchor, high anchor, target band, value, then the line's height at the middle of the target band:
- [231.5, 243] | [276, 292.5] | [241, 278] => -3.49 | 57.7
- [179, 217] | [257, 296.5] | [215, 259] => -4.91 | 55.3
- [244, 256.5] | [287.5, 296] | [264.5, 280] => -3.31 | 49.5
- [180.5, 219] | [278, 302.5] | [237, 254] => -4.98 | 50.8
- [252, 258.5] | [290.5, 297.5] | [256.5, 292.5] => -3.02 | 50.9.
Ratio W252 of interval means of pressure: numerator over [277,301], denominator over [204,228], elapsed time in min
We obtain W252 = 0.87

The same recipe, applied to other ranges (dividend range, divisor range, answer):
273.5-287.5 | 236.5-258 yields 0.83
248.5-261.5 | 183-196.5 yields 1.05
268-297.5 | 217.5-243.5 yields 0.80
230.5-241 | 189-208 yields 1.10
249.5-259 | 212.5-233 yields 1.20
